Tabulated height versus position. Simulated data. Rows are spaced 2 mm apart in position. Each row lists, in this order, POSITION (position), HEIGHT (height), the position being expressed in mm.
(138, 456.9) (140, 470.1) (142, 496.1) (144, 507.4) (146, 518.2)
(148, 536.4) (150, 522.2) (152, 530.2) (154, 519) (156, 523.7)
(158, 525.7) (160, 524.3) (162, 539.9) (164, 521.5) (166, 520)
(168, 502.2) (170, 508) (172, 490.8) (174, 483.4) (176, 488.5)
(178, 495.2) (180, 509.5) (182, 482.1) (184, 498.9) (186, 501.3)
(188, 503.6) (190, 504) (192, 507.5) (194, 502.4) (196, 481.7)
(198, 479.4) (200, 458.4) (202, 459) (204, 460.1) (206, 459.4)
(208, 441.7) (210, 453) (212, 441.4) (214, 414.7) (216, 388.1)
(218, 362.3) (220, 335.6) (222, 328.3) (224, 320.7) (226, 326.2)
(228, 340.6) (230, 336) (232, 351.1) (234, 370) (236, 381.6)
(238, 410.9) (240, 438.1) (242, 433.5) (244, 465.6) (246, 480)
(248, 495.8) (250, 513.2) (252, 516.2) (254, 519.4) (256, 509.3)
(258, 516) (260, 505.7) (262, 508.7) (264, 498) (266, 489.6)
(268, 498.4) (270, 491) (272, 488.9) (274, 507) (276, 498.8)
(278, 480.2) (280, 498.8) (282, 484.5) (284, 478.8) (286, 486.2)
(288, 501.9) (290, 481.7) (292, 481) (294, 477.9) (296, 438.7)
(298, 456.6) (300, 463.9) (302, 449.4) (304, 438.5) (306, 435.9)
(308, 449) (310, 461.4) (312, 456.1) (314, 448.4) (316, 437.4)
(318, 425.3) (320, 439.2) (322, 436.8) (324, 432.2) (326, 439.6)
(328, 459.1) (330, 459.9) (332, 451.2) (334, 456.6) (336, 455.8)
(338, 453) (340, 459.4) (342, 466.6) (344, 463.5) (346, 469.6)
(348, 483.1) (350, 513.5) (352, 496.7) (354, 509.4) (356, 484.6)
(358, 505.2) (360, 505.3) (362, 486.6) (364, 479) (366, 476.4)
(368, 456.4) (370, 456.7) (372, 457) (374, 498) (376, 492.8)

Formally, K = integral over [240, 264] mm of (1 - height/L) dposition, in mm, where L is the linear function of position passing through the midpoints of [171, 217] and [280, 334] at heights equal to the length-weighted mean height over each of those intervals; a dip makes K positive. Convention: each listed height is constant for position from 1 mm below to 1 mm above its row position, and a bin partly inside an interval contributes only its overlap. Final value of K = -1.5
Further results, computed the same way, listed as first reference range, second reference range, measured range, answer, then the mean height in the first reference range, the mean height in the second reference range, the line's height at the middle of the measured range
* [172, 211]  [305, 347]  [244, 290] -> -3.3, 483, 450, 465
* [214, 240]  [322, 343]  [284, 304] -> -2.4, 360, 453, 419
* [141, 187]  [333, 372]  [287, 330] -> 2.8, 511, 477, 485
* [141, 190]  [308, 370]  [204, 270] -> 7.7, 510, 465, 492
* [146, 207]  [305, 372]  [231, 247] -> 2.3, 502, 464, 487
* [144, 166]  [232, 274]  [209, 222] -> 2.6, 525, 474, 494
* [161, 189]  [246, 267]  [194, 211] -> 1.4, 503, 506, 504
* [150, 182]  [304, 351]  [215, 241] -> 6.8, 512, 454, 489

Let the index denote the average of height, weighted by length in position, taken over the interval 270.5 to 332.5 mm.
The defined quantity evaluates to 463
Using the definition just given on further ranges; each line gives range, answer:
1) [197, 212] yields 458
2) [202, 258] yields 421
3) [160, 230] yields 455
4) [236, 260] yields 478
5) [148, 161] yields 525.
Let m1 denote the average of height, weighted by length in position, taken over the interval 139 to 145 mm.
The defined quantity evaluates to 491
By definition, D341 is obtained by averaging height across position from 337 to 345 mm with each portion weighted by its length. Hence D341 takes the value 461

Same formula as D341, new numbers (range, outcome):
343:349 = 472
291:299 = 464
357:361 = 505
